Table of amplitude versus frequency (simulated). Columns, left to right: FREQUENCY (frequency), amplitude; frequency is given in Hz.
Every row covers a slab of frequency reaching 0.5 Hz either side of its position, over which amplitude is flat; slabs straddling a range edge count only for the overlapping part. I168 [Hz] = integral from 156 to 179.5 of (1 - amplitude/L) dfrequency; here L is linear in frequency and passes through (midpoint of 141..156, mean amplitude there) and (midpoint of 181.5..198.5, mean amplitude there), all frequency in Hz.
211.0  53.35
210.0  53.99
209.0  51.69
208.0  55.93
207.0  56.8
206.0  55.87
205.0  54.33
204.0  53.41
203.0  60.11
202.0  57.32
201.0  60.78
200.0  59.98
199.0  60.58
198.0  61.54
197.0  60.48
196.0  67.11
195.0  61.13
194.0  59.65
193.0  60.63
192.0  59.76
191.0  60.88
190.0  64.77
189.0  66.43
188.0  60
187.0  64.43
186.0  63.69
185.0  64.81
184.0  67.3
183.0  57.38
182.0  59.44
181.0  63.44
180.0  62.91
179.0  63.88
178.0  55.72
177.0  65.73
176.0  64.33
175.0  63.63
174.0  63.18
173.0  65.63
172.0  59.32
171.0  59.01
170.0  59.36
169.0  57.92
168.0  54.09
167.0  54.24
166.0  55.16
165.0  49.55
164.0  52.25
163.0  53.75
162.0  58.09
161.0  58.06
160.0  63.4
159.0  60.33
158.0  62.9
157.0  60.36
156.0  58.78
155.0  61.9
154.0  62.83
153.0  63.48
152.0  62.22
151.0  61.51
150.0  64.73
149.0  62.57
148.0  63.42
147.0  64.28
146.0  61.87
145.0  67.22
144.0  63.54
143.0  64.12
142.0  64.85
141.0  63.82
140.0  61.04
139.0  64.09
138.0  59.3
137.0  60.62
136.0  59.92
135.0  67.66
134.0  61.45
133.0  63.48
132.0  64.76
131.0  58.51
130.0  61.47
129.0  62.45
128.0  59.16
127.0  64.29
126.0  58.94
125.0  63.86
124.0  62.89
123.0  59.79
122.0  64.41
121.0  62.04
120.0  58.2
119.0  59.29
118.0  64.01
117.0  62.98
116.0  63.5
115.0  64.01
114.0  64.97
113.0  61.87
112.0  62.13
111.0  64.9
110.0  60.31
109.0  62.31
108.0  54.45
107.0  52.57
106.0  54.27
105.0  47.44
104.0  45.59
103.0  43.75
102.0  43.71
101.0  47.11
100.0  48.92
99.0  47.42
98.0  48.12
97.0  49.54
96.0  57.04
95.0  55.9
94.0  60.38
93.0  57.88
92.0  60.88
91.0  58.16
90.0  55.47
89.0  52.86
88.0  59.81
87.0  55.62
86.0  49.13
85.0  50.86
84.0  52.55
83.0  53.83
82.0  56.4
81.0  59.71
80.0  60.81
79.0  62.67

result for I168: 1.4 Hz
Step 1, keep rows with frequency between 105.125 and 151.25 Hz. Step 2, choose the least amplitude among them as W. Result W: 52.57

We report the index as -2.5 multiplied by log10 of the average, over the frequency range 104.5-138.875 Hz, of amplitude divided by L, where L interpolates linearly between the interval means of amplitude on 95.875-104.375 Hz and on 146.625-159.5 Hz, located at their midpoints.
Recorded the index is -0.143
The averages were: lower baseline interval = 47.5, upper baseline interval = 62.2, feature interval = 61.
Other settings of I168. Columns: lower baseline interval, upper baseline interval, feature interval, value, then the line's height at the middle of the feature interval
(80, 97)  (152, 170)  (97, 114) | 1.0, 56.5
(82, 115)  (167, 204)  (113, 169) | -3.3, 57.9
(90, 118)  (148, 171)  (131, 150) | -1.7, 57.9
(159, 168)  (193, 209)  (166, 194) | -2.1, 57.1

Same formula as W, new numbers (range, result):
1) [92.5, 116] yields 43.71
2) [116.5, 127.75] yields 58.2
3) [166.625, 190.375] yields 54.09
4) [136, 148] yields 59.3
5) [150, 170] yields 49.55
